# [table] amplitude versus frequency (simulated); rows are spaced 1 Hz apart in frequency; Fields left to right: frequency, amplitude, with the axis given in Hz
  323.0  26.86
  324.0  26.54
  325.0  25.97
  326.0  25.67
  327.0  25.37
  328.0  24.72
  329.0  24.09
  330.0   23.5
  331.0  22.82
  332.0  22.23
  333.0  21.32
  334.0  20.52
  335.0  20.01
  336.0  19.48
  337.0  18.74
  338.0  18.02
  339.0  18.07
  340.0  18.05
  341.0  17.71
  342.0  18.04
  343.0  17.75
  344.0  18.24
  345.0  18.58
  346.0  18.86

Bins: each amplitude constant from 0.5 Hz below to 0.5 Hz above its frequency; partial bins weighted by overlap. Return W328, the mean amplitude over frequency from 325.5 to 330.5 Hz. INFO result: 24.7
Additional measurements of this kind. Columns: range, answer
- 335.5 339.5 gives 18.6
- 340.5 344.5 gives 17.9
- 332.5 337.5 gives 20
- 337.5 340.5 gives 18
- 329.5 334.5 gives 22.1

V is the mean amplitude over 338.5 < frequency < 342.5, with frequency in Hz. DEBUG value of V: 18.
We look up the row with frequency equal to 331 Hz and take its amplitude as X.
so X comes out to 22.82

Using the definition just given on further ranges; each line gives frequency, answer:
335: 20.01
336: 19.48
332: 22.23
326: 25.67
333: 21.32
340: 18.05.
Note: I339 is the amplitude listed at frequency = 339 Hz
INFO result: 18.07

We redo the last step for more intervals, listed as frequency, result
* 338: 18.02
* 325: 25.97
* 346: 18.86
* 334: 20.52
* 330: 23.5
